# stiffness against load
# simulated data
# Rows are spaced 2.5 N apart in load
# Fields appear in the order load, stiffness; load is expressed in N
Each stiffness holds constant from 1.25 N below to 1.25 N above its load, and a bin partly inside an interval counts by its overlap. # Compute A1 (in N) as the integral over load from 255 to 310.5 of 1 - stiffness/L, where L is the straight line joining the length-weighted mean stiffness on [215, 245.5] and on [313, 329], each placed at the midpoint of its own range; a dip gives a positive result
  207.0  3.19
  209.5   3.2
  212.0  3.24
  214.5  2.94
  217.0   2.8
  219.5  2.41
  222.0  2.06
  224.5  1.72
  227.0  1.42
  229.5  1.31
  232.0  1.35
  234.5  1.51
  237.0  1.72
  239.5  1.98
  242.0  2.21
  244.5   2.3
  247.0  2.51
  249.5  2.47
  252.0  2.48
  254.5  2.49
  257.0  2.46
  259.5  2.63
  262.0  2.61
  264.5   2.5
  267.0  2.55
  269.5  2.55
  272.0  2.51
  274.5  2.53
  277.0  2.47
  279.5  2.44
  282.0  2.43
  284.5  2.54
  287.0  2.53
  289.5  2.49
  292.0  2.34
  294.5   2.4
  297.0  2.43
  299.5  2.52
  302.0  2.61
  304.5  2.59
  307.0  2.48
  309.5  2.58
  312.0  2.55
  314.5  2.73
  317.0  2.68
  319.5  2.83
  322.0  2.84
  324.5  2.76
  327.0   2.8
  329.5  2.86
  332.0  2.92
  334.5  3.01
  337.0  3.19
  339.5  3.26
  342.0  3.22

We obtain -2.4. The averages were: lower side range 1.92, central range 2.51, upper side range 2.77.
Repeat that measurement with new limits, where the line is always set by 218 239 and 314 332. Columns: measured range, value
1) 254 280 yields -4.54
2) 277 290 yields -0.78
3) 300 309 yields 0.09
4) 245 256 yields -2.86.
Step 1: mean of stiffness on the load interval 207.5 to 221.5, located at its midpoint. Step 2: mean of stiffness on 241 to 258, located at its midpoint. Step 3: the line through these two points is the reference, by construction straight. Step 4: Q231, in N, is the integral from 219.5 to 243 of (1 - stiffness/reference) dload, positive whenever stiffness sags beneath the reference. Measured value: 8.2 N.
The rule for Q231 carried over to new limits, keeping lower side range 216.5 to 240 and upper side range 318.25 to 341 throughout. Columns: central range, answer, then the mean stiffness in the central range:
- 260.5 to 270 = -1.47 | 2.55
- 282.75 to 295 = 0.08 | 2.46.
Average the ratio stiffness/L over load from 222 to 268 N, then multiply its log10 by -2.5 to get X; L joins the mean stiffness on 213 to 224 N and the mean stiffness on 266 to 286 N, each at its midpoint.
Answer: 0.18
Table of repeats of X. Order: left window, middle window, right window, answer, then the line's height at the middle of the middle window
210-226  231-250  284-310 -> 0.26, 2.53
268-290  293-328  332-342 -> 0.09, 2.84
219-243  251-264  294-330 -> -0.24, 2.04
